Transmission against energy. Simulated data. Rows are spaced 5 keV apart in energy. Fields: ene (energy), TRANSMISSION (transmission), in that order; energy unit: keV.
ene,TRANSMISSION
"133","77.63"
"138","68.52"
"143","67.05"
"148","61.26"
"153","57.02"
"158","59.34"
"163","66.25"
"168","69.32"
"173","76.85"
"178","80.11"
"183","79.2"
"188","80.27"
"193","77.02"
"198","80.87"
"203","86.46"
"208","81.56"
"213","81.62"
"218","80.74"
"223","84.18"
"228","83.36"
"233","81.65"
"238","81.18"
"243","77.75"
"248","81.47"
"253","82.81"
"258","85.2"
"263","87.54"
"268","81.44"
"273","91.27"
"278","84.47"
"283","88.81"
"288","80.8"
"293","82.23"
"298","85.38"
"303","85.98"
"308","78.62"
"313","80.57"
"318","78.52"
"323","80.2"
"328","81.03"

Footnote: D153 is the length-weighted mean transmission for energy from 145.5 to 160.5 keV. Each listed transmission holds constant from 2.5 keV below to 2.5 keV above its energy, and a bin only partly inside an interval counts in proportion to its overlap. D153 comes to 59.2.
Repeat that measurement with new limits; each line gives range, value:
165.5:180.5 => 75.4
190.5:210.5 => 81.5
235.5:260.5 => 81.7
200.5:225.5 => 82.9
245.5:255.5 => 82.1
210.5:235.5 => 82.3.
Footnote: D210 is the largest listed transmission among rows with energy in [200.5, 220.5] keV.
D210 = 86.46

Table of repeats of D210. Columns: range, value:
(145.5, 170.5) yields 69.32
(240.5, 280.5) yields 91.27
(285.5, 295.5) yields 82.23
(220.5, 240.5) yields 84.18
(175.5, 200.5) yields 80.87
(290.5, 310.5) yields 85.98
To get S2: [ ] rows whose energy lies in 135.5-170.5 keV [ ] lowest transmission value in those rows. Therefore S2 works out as 57.02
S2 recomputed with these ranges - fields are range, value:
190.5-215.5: 77.02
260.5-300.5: 80.8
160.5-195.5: 66.25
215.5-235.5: 80.74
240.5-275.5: 77.75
